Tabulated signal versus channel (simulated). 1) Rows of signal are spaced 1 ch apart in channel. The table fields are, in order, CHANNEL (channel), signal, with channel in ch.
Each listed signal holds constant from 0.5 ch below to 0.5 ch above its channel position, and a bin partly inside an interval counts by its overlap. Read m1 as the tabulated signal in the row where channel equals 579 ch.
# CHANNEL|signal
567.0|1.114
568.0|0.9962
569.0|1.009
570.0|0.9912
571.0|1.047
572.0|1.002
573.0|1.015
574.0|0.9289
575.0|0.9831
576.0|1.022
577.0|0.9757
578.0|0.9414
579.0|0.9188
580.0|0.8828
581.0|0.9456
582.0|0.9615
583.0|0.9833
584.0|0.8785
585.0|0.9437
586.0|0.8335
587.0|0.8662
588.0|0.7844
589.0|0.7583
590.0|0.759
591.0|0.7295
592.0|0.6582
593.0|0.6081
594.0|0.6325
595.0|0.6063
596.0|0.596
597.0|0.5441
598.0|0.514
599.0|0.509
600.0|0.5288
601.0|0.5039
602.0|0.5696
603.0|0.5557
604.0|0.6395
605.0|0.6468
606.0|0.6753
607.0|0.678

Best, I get 0.9188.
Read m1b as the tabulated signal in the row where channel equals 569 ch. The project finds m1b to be 1.009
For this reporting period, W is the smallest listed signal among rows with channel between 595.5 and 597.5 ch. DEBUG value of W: 0.5441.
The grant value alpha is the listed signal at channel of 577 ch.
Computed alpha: 0.9757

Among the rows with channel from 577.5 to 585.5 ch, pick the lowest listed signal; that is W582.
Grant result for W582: 0.8785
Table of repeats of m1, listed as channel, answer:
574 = 0.9289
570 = 0.9912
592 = 0.6582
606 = 0.6753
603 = 0.5557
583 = 0.9833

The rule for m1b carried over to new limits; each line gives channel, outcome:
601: 0.5039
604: 0.6395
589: 0.7583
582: 0.9615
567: 1.114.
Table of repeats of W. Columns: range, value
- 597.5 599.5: 0.509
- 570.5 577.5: 0.9289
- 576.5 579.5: 0.9188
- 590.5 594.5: 0.6081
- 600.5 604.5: 0.5039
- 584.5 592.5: 0.6582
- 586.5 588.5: 0.7844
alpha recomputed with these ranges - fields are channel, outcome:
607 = 0.678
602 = 0.5696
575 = 0.9831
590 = 0.759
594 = 0.6325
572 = 1.002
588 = 0.7844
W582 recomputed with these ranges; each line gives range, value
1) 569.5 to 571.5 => 0.9912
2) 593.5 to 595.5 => 0.6063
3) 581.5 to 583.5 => 0.9615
